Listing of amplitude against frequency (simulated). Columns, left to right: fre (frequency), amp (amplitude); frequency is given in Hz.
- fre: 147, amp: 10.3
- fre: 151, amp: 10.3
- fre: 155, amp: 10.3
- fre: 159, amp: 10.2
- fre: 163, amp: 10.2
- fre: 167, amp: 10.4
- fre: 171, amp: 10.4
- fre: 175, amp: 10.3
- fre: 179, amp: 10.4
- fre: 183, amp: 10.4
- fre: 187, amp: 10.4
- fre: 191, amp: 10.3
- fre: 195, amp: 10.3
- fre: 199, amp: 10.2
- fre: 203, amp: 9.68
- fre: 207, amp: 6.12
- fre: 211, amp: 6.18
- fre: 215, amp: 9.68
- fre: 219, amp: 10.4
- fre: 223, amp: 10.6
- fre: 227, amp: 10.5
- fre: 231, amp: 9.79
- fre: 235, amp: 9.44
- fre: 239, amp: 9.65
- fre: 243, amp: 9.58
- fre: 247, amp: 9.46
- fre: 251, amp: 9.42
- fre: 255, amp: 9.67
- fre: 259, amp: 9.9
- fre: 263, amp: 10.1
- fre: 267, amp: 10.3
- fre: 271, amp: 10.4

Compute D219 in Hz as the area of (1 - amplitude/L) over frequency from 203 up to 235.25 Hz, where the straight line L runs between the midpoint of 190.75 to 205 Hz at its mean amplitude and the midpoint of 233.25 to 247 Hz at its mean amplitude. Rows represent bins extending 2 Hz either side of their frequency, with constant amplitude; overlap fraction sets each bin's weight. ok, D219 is 2.3 Hz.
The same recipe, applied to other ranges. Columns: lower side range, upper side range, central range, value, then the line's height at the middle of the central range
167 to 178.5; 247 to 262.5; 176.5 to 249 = 3.0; 10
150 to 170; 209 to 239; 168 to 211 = 1.1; 9.93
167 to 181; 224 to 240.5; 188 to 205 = 0.1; 10.2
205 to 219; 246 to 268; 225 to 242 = -2.1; 8.74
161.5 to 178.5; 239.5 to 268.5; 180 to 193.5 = -0.2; 10.2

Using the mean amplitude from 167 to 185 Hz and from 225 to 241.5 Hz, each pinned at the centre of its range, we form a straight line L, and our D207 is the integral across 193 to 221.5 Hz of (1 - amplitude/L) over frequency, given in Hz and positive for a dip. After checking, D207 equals 3.2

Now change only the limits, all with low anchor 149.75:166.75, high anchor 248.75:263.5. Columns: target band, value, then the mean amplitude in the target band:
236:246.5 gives 0.25 Hz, 9.58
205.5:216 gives 2.96 Hz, 7.16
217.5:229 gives -0.69 Hz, 10.5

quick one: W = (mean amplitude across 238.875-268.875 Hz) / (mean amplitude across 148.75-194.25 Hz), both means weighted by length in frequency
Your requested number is 0.95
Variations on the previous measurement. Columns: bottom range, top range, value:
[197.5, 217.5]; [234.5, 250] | 1.14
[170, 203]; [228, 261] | 0.94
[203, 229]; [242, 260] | 1.07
